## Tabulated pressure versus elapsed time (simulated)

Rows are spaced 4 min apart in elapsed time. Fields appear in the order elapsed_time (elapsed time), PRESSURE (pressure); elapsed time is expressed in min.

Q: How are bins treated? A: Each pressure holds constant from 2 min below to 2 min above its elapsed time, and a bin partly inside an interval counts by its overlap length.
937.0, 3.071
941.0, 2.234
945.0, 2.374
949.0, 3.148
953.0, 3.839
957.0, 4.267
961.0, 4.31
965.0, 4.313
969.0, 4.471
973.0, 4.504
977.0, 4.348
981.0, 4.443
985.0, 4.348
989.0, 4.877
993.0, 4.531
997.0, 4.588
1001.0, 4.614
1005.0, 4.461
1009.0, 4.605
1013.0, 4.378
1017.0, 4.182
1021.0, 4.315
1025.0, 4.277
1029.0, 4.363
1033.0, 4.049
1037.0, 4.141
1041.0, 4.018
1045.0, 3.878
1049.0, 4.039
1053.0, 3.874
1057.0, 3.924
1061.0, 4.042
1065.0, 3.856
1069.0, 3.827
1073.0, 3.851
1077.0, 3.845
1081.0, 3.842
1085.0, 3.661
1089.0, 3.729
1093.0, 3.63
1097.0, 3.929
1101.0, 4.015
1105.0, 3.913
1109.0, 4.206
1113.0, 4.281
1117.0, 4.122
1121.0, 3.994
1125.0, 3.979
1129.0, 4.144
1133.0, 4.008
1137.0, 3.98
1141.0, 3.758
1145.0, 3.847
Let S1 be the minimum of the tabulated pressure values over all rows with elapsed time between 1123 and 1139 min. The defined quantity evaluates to 3.979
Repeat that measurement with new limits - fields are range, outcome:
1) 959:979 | 4.31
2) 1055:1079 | 3.827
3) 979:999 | 4.348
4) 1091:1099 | 3.63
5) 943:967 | 2.374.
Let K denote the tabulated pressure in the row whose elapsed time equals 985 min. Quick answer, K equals 4.348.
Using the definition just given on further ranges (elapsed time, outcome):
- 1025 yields 4.277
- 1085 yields 3.661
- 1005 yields 4.461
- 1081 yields 3.842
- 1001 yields 4.614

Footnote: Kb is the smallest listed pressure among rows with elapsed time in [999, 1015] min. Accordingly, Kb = 4.378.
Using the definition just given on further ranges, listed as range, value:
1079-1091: 3.661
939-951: 2.234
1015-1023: 4.182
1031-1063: 3.874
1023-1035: 4.049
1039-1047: 3.878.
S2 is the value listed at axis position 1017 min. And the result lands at 4.182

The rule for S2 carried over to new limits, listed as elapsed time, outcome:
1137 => 3.98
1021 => 4.315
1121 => 3.994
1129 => 4.144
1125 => 3.979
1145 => 3.847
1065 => 3.856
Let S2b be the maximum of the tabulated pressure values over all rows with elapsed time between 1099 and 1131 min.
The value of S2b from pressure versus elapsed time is 4.281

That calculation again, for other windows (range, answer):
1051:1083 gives 4.042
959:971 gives 4.471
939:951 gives 3.148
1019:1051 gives 4.363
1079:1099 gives 3.929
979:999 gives 4.877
